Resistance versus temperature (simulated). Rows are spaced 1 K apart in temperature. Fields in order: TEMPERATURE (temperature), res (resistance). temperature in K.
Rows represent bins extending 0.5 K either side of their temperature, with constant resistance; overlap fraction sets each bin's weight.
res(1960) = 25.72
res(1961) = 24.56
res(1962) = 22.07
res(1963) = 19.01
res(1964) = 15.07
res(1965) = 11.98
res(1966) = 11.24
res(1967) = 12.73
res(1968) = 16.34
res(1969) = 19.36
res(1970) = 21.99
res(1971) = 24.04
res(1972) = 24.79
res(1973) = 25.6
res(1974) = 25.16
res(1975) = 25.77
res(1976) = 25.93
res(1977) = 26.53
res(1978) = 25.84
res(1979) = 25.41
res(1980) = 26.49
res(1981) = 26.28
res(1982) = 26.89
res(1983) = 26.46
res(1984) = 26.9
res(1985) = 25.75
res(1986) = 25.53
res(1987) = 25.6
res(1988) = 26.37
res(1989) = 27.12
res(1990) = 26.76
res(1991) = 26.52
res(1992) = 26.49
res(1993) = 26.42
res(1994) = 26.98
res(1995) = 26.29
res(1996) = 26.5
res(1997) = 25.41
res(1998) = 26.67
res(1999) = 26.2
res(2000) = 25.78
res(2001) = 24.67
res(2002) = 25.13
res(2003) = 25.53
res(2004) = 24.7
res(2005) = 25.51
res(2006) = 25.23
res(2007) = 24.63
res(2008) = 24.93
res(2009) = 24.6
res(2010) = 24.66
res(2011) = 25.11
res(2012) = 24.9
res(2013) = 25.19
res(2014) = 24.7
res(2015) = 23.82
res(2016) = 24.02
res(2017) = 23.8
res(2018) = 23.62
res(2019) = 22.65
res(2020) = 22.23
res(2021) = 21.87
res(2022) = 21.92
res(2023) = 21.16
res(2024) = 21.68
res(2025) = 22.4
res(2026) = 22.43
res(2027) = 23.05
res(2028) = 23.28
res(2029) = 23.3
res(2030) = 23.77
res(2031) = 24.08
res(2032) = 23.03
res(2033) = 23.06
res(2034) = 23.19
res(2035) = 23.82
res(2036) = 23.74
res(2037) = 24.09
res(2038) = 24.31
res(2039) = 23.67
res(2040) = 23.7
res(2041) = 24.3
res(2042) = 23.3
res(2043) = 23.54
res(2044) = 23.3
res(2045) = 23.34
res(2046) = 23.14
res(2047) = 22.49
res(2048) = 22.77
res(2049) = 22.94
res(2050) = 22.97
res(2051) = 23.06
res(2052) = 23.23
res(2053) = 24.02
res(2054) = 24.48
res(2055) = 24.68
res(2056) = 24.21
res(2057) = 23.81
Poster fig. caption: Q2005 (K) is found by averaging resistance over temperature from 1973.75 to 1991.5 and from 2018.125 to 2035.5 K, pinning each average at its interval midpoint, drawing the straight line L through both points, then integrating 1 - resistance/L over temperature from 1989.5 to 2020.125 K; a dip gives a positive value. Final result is -0.9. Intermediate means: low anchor 26.2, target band 25.2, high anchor 22.8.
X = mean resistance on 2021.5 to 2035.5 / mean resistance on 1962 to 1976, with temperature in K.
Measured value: 1.16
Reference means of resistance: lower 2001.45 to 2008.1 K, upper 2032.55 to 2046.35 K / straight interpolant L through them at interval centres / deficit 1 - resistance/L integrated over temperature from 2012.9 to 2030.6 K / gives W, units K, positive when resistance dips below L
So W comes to 1.0 K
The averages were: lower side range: 25.1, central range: 23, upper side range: 23.6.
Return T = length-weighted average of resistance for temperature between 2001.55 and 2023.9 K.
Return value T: 24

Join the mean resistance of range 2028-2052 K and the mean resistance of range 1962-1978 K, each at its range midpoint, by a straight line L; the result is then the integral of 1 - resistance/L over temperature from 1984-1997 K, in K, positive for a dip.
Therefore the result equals -3.0 K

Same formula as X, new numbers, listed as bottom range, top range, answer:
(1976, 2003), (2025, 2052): 0.89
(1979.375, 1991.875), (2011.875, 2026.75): 0.87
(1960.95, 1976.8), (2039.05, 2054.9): 1.15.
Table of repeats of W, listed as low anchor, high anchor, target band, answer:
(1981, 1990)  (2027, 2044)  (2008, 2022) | 0.48 K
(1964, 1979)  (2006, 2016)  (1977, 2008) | -4.01 K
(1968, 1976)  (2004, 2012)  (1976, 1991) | -1.46 K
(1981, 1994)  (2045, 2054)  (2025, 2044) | 0.36 K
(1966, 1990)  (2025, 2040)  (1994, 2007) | -0.94 K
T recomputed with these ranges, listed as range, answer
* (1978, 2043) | 24.7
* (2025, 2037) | 23.3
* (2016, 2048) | 23.1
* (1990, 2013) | 25.6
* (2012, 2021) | 23.7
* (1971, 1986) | 25.9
